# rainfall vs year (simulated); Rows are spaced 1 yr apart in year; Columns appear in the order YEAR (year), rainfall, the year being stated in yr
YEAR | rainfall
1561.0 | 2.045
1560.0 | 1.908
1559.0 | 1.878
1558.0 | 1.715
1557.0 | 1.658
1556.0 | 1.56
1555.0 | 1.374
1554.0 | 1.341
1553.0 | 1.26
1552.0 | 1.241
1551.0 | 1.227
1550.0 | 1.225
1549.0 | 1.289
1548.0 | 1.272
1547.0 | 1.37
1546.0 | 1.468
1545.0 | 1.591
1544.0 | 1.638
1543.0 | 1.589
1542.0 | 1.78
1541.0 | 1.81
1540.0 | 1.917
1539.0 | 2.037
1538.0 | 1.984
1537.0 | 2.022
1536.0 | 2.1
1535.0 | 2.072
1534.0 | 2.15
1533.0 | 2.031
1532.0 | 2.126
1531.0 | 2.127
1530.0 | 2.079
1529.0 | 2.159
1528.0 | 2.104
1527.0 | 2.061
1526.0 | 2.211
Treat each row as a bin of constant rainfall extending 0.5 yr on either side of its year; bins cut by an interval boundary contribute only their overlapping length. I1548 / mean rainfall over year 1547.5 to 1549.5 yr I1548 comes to 1.28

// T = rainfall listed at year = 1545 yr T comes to 1.591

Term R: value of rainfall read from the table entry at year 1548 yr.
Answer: 1.272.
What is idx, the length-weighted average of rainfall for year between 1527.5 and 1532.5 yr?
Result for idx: 2.12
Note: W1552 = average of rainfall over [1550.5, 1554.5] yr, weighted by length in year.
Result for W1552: 1.27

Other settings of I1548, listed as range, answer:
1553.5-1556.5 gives 1.43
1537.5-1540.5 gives 1.98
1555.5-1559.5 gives 1.7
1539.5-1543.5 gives 1.77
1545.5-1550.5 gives 1.32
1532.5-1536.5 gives 2.09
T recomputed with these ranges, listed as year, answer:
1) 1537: 2.022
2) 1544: 1.638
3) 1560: 1.908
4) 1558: 1.715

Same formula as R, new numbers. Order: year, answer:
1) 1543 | 1.589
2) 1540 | 1.917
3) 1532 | 2.126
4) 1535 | 2.072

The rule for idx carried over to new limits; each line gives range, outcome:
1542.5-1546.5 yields 1.57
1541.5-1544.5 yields 1.67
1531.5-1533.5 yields 2.08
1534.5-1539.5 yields 2.04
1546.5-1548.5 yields 1.32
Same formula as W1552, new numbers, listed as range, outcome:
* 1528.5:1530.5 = 2.12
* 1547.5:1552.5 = 1.25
